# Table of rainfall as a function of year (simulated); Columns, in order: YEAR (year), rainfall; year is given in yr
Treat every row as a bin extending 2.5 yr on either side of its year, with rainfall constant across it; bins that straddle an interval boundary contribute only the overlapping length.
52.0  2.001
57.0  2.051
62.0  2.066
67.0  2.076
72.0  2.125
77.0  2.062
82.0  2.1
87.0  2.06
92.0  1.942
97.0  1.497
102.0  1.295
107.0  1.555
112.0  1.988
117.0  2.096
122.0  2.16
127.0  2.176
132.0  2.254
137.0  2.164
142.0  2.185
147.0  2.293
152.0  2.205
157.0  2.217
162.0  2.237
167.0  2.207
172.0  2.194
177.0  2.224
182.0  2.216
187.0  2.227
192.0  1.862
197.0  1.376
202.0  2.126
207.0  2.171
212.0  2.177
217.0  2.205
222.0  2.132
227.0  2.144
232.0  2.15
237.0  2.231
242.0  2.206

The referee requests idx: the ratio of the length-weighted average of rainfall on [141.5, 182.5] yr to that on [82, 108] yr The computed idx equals 1.3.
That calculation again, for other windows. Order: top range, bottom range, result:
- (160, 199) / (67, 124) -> 1.09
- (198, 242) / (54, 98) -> 1.06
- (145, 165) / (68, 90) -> 1.07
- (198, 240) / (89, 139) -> 1.12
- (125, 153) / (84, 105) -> 1.30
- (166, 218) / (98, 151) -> 1.04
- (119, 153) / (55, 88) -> 1.06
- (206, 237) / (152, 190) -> 0.98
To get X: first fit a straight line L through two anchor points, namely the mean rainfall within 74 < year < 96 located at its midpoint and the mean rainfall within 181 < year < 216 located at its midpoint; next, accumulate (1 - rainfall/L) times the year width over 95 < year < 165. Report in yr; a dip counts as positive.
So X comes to -0.5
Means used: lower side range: 2.01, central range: 2.03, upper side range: 2.02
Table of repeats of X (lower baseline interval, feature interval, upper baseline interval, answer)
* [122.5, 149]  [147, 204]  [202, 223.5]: 2.1 yr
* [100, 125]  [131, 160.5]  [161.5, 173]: -2.2 yr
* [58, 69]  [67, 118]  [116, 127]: 5.5 yr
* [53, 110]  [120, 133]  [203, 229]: -1.3 yr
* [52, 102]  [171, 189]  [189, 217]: -2.3 yr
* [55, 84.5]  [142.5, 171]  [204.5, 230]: -1.3 yr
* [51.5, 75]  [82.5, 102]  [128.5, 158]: 3.0 yr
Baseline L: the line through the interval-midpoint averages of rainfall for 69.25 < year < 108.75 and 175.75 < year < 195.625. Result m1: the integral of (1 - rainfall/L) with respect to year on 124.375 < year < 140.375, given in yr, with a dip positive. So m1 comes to -2.1 yr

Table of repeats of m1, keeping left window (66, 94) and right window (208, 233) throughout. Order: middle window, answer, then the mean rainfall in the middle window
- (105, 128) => 1.1 yr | 1.99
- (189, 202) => 2.5 yr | 1.74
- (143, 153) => -0.6 yr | 2.25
